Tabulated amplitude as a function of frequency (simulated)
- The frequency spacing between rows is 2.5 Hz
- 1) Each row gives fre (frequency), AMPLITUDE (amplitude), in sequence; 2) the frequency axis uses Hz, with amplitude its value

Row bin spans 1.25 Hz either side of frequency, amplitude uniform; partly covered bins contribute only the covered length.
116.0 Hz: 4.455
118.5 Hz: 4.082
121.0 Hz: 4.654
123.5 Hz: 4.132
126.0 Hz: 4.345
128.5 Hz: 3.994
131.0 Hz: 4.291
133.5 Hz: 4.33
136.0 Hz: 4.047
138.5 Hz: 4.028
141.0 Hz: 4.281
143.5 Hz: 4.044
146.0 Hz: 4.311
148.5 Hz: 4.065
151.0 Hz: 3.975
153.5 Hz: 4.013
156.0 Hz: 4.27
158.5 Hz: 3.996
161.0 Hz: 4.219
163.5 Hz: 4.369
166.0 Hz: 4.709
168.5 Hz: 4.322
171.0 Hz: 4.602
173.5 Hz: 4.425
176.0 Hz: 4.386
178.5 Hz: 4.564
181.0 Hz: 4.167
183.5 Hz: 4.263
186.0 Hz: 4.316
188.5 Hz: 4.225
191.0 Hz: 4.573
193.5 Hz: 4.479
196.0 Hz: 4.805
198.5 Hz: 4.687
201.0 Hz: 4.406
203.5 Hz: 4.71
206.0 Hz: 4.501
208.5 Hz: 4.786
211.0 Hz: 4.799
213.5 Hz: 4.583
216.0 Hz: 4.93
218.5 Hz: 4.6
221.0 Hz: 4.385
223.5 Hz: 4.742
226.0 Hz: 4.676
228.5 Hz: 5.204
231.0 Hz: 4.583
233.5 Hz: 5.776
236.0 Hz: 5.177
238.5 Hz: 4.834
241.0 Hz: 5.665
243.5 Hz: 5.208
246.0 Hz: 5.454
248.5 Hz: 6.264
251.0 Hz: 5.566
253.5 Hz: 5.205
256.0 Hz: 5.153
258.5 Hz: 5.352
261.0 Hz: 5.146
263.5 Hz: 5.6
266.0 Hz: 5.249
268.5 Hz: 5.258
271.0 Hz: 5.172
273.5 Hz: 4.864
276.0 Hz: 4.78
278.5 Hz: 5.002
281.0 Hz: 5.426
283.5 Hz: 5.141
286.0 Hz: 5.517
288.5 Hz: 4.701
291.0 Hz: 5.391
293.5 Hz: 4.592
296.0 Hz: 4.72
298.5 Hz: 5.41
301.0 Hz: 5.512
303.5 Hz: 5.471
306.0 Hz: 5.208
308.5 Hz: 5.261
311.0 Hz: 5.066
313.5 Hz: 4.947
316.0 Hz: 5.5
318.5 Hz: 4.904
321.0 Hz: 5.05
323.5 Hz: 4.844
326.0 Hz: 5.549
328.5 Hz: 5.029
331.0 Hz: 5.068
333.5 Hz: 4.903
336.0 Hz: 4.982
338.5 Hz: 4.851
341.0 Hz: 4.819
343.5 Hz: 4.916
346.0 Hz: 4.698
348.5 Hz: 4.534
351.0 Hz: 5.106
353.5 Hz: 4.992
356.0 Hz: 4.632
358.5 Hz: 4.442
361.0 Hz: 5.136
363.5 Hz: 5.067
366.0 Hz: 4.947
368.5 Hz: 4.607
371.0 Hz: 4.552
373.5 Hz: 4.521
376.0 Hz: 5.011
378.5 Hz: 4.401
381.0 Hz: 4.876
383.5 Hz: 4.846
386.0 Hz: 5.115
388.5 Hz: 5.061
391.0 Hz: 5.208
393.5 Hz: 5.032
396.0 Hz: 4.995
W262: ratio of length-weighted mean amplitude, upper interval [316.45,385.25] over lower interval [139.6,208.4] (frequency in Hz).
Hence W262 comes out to 1.1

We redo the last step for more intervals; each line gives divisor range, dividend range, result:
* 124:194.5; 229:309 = 1.23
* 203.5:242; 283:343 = 1.05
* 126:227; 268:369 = 1.14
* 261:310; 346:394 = 0.94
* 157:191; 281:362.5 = 1.15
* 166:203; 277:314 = 1.16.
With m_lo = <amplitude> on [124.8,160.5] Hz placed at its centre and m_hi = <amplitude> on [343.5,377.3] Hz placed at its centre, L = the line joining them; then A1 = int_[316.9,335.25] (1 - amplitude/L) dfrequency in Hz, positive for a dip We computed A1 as -1.4 Hz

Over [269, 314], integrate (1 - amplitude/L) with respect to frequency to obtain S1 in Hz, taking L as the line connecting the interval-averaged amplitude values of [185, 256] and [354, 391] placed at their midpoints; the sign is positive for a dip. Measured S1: -2.42 Hz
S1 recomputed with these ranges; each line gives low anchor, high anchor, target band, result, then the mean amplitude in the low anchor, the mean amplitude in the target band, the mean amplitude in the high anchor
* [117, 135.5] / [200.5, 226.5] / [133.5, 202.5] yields 2.0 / 4.26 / 4.32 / 4.65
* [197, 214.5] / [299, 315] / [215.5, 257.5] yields -2.7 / 4.64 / 5.15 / 5.26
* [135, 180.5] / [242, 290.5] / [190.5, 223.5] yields 0.5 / 4.26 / 4.64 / 5.27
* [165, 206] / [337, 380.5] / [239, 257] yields -3.5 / 4.48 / 5.48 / 4.78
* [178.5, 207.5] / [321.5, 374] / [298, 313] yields -1.7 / 4.47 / 5.3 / 4.87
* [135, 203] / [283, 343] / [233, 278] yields -4.9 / 4.32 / 5.31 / 5.1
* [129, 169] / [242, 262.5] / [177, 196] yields 1.0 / 4.2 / 4.4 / 5.42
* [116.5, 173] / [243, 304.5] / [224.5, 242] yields -0.7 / 4.24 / 5.12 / 5.25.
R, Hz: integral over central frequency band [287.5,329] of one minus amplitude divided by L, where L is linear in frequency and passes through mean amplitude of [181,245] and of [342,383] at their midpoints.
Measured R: -3.2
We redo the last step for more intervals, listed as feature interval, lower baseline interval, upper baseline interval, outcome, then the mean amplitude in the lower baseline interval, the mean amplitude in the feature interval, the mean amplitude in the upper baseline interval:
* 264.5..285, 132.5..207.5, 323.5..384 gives -2.2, 4.34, 5.12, 4.85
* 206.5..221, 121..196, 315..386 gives -0.8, 4.28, 4.7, 4.89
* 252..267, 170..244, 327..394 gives -1.7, 4.7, 5.29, 4.87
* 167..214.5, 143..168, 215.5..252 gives 1.2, 4.21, 4.51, 5.14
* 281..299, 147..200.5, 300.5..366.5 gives -0.9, 4.35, 5.08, 5.01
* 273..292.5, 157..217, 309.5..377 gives -1.5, 4.49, 5.11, 4.91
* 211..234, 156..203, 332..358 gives -1.4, 4.42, 4.8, 4.83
